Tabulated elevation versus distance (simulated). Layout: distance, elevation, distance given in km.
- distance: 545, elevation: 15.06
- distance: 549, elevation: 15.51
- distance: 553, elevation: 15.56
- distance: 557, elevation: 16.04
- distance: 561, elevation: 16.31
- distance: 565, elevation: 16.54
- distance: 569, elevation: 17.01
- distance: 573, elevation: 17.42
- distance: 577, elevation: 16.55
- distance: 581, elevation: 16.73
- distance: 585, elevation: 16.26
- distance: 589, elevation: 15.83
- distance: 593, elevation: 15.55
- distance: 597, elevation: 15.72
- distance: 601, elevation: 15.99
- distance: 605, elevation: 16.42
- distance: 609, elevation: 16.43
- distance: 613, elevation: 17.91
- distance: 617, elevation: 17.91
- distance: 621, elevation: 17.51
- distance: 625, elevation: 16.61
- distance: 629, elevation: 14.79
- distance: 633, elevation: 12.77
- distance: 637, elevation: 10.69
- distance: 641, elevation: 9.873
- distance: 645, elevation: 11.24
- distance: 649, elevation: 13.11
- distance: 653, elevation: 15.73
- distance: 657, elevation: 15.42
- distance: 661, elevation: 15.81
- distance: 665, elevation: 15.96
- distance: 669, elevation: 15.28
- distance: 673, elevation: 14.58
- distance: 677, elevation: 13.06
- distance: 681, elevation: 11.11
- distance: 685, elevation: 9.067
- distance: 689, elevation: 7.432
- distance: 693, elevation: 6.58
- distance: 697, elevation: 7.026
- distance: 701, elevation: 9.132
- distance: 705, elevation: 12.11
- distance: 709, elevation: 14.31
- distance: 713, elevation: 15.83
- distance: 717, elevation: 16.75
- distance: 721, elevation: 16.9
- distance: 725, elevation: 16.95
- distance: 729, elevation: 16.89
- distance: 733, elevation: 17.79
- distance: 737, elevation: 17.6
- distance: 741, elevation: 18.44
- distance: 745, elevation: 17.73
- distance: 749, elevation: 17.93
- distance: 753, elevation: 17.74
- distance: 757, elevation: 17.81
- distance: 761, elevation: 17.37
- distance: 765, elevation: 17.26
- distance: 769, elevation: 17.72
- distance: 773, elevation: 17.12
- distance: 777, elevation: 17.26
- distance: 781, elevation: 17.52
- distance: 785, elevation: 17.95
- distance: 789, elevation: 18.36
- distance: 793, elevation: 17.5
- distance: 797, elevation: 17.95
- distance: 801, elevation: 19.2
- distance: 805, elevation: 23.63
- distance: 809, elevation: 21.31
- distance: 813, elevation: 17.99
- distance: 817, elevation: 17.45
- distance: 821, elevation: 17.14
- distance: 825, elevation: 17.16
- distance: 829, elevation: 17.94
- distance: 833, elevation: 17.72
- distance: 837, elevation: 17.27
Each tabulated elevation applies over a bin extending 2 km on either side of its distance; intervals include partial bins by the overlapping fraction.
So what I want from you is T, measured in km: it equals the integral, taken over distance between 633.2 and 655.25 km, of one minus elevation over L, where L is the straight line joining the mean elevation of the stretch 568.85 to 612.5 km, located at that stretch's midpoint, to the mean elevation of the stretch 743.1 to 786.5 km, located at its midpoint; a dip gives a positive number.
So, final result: 5.97 km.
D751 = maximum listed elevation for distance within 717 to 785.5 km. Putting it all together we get 18.44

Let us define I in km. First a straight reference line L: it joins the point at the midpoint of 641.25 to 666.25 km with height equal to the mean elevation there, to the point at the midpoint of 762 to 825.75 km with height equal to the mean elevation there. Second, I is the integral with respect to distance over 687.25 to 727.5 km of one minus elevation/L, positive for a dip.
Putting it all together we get 8.8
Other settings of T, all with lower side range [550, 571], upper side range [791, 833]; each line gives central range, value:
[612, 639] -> 2.41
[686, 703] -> 9.61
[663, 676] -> 1.65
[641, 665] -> 4.36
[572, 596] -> 0.23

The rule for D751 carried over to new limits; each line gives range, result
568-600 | 17.42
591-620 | 17.91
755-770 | 17.81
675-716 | 15.83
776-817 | 23.63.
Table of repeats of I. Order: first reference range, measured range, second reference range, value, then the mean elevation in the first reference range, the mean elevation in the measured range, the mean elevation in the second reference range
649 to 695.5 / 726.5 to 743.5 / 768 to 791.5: -2.3 km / 12.7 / 17.7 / 17.6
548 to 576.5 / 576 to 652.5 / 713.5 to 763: 7.0 km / 16.4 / 15.1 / 17.4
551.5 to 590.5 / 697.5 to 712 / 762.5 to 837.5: 4.9 km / 16.4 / 11.6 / 18.2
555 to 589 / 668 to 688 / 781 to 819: 6.2 km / 16.6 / 12.2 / 19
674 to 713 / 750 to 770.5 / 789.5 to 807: -1.8 km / 10.4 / 17.6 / 19.5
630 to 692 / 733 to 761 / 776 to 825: -2.6 km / 12.7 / 17.8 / 18.6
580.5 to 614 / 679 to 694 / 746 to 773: 7.3 km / 16.2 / 8.68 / 17.6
